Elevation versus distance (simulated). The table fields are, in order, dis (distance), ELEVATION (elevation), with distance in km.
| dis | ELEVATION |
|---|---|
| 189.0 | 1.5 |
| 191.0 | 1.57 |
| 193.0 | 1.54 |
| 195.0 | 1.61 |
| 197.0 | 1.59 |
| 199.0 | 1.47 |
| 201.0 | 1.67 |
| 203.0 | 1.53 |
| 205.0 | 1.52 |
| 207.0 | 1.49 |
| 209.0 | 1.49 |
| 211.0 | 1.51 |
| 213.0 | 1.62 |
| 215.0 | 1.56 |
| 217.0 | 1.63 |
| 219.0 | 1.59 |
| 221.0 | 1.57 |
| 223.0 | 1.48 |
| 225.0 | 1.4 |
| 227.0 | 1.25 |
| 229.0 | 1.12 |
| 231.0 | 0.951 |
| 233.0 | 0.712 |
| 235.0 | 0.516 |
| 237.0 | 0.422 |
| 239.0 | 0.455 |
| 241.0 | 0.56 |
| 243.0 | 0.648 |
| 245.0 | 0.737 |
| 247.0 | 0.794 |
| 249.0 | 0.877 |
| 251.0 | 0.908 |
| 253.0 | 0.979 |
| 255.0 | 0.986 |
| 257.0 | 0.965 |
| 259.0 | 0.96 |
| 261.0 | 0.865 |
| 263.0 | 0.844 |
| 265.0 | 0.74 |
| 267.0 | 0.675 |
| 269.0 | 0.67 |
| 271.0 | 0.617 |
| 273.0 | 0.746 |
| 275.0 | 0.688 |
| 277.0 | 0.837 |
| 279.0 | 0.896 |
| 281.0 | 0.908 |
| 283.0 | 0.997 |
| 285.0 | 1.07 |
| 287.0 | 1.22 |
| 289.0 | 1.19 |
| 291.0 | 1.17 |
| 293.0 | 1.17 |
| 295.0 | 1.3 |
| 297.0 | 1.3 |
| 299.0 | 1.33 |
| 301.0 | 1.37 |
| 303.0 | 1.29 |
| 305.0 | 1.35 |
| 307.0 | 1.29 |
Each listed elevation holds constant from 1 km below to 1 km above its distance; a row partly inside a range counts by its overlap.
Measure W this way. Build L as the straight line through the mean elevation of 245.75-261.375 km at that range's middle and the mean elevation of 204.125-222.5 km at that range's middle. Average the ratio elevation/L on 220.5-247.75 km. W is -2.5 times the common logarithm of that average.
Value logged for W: 0.37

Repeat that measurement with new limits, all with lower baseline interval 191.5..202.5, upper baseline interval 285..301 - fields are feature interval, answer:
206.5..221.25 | -0.032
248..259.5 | 0.406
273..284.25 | 0.438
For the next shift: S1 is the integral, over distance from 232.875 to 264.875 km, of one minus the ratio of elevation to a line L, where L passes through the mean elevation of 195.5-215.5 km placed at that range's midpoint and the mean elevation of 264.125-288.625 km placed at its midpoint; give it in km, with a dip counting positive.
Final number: 9.64 km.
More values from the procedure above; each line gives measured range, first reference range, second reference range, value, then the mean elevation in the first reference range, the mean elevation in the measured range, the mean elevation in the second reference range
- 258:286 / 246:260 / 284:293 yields 6.1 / 0.924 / 0.822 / 1.16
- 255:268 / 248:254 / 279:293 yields 1.5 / 0.921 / 0.853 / 1.08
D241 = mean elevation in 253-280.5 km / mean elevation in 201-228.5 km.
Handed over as 0.5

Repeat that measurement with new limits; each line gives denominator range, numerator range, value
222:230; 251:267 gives 0.68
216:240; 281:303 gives 1.10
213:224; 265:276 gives 0.44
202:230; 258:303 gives 0.67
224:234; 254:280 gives 0.74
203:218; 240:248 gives 0.44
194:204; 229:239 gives 0.43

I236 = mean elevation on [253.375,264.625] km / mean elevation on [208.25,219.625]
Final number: 0.6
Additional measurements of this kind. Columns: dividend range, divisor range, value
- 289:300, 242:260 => 1.43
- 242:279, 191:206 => 0.52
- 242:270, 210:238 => 0.67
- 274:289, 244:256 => 1.09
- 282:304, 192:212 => 0.79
